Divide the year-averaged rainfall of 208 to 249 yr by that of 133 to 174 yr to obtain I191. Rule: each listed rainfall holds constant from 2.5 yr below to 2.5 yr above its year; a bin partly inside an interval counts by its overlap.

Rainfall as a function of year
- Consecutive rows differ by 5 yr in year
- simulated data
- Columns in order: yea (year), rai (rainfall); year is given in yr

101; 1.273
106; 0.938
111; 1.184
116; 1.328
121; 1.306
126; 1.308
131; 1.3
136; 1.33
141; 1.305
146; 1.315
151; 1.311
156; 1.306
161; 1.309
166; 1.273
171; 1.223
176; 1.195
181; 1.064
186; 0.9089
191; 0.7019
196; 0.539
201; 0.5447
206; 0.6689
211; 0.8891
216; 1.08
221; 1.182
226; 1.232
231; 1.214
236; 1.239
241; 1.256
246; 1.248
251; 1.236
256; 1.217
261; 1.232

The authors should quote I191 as 0.90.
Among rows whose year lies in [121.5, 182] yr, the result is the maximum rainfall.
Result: 1.33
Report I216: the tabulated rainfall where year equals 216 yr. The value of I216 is 1.08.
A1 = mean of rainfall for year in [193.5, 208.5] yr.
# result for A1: 0.584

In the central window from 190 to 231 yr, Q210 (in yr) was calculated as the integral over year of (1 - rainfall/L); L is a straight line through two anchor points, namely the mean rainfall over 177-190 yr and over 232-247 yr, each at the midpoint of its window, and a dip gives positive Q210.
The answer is 8.7 yr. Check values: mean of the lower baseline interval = 0.978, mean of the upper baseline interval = 1.24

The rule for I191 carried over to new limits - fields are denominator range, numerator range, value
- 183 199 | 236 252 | 1.73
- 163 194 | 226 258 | 1.17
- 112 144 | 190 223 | 0.61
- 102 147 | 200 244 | 0.84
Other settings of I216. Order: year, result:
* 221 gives 1.182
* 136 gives 1.33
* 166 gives 1.273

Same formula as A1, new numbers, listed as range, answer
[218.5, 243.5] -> 1.22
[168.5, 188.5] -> 1.1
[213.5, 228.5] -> 1.16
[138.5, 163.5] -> 1.31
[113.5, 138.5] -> 1.31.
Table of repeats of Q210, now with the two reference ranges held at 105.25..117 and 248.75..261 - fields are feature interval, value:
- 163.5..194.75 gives 3.9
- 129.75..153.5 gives -2.8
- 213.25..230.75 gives 0.6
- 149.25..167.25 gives -1.8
